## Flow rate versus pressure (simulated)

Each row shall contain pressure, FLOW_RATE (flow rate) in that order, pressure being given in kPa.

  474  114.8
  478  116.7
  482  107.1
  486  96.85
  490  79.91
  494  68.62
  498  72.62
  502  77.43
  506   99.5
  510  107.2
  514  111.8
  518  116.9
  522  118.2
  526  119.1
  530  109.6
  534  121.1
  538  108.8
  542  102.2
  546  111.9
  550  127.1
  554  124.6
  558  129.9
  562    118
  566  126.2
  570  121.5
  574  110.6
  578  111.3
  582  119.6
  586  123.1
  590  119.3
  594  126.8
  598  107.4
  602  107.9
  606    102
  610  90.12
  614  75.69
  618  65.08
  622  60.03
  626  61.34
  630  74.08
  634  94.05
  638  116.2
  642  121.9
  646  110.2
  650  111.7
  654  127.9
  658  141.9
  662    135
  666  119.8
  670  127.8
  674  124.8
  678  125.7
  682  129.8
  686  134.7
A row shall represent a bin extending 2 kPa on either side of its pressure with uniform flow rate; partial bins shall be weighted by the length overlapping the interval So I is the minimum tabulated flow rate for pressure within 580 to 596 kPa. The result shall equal 119.3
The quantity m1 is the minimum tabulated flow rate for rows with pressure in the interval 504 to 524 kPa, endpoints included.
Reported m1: 99.5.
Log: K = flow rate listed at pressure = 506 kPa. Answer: 99.5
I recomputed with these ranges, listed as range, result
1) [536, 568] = 102.2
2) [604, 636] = 60.03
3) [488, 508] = 68.62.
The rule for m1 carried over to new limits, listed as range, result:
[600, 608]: 102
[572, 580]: 110.6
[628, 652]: 74.08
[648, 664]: 111.7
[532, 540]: 108.8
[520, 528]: 118.2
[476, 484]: 107.1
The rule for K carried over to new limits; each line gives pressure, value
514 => 111.8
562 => 118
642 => 121.9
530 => 109.6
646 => 110.2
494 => 68.62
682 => 129.8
